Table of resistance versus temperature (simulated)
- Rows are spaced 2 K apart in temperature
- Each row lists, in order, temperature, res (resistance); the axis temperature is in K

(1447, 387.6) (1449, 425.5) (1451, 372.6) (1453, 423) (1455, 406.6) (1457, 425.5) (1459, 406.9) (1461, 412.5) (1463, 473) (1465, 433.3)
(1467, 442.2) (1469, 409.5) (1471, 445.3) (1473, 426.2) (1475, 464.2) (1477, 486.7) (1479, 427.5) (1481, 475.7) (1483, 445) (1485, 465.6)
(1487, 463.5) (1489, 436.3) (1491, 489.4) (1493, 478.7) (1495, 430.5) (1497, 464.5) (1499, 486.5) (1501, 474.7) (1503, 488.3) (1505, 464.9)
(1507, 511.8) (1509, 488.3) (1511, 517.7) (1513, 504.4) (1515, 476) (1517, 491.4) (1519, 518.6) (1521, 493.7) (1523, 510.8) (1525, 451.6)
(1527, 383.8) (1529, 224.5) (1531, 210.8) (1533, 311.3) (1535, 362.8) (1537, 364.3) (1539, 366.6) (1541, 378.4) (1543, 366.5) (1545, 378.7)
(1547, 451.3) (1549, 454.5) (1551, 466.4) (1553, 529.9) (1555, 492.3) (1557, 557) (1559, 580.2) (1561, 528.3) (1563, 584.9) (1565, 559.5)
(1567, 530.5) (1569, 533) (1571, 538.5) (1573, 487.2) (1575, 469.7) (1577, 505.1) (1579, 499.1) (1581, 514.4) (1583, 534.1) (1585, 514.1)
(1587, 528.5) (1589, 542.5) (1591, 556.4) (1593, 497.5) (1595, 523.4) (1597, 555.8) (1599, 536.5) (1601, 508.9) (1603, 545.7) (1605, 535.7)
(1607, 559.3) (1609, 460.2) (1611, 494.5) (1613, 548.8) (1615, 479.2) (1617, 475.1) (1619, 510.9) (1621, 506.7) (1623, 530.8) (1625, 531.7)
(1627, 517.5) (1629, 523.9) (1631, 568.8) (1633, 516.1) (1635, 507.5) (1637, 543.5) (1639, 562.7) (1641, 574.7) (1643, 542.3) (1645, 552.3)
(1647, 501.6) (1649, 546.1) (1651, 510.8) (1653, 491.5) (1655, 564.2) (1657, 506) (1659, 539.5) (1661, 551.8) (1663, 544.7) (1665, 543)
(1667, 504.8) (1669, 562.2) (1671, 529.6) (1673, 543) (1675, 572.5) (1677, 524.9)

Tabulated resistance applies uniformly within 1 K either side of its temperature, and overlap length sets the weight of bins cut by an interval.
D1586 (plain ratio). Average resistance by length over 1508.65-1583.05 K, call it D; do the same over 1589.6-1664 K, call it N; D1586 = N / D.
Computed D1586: 1.1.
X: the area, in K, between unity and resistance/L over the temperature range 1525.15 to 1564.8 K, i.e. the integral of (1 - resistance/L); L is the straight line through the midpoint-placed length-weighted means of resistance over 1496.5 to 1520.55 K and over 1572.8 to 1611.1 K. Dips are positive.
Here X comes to 6.3 K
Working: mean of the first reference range 491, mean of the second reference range 520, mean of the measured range 424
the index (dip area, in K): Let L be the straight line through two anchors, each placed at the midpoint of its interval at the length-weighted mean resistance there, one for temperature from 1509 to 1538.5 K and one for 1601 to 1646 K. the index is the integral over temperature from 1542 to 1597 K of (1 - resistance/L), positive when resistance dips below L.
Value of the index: -4.88 K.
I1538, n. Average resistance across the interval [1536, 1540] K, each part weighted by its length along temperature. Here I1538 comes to 365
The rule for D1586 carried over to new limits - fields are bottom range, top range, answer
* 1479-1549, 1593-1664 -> 1.21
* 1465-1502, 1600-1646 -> 1.15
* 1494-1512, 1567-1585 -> 1.06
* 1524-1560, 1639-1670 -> 1.32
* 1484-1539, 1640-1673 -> 1.21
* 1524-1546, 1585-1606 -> 1.54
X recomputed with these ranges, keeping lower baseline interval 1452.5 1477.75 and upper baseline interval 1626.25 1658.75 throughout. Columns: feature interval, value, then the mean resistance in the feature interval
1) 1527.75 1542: 4.7 K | 318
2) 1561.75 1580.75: -1.1 K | 523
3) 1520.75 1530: 1.2 K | 406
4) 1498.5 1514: -1.2 K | 492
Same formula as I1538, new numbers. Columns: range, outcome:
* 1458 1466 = 431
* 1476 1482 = 463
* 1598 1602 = 523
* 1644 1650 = 533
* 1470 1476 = 445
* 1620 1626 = 523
